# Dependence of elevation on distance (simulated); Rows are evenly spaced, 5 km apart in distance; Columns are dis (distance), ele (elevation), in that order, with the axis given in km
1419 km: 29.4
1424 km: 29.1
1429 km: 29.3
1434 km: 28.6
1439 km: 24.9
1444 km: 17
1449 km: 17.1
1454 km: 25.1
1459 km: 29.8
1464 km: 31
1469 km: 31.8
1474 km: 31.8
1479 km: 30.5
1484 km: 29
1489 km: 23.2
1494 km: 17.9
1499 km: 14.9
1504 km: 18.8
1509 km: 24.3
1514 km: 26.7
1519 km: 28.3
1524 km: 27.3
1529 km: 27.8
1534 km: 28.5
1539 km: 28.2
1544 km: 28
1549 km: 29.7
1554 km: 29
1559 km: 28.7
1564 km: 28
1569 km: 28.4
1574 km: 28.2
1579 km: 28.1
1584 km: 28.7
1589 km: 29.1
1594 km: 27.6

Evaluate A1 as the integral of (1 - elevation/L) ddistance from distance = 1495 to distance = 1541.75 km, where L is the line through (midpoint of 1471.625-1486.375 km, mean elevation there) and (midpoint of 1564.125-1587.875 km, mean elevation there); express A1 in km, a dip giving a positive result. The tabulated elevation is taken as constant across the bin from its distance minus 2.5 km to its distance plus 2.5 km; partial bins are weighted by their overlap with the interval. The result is 7.6 km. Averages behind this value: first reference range 30.4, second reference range 28.4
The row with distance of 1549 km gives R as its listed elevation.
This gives 29.7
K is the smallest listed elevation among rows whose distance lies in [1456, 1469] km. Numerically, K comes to 29.8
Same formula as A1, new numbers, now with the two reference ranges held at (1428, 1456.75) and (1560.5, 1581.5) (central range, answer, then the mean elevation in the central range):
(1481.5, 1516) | 4.68 km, 22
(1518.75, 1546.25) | -1.26 km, 28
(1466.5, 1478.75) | -3.49 km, 31.6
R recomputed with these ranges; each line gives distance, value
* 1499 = 14.9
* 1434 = 28.6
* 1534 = 28.5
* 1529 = 27.8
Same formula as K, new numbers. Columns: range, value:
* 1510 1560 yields 26.7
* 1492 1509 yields 14.9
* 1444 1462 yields 17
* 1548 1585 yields 28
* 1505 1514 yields 24.3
